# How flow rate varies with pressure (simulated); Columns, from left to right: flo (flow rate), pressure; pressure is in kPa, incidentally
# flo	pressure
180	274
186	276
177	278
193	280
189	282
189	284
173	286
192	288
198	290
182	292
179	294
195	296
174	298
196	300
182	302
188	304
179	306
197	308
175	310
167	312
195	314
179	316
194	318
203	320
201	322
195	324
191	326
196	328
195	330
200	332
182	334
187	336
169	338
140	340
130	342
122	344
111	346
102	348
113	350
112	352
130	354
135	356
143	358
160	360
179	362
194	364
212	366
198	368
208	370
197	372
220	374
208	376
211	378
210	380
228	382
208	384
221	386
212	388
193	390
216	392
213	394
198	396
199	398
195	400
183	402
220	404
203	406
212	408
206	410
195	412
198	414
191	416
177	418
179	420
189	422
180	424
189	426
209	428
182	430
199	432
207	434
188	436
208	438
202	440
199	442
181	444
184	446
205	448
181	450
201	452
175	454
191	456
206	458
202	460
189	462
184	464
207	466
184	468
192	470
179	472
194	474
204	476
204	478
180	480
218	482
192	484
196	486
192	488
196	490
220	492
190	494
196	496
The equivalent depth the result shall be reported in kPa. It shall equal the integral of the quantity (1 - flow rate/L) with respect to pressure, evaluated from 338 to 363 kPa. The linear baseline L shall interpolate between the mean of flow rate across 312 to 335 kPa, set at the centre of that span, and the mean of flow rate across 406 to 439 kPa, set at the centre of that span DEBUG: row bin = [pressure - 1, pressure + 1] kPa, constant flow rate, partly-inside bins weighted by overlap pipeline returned 7.79 kPa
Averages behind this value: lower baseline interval 193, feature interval 133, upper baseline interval 195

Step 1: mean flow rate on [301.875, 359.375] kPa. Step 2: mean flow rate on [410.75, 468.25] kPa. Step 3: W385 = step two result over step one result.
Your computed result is 1.16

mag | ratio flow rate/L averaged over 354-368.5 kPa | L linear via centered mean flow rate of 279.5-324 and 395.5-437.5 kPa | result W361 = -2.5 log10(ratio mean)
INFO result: 0.13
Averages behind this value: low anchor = 187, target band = 171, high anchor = 195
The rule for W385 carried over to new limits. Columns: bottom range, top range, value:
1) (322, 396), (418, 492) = 1.08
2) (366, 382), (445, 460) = 0.92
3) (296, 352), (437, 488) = 1.13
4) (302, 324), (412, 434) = 1.01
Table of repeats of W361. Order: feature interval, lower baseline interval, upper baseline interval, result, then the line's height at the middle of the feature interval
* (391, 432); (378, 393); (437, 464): 0.045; 205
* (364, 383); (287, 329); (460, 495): -0.098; 191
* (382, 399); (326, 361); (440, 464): -0.235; 168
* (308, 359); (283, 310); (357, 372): 0.140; 186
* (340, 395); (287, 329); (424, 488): 0.085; 191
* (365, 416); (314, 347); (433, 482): -0.123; 184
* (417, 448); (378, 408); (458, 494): 0.055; 202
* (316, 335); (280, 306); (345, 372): -0.140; 171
